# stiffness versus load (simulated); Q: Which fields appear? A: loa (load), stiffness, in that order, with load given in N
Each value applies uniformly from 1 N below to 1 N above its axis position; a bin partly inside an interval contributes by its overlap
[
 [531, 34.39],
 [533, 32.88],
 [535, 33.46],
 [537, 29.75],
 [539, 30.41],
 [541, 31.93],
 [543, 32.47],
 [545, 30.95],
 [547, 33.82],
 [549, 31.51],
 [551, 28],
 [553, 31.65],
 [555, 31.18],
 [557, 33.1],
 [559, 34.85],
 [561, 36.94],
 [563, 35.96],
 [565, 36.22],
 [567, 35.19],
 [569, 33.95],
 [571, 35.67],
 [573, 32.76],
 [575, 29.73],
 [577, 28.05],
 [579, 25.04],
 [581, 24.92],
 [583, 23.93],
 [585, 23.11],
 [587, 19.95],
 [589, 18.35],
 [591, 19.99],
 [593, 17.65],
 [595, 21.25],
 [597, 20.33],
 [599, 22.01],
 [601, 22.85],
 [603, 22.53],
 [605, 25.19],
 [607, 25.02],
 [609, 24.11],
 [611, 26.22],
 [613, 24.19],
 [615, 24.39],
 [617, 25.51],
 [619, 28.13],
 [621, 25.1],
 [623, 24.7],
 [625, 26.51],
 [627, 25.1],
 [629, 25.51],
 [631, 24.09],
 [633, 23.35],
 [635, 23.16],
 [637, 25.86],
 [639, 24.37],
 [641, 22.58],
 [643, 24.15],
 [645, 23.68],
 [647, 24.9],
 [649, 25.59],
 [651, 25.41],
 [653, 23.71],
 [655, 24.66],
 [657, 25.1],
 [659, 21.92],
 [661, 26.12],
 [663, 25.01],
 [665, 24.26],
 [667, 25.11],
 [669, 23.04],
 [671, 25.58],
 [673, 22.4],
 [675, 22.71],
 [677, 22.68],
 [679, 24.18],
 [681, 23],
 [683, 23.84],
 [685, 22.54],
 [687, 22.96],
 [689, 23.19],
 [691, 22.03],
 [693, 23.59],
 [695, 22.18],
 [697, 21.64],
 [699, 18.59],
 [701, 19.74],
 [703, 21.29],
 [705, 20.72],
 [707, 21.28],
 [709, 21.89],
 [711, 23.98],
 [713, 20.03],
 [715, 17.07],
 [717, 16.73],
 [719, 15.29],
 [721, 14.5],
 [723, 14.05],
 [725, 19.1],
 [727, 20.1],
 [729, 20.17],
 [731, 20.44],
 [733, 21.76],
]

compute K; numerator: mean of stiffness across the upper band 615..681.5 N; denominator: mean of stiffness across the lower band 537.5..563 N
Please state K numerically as 0.76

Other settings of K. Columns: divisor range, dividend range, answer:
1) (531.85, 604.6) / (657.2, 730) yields 0.75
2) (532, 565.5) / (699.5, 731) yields 0.59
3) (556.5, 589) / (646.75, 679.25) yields 0.80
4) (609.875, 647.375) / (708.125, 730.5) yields 0.74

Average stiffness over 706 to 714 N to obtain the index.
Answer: 21.8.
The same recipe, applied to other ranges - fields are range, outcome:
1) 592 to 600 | 20.3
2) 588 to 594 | 18.7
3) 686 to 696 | 22.8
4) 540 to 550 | 32.1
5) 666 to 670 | 24.1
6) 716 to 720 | 16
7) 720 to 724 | 14.3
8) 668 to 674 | 23.7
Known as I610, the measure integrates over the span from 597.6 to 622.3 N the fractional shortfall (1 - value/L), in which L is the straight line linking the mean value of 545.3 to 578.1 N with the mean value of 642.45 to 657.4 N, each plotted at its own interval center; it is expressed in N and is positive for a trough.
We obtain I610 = 3.3 N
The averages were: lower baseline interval 33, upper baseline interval 24.6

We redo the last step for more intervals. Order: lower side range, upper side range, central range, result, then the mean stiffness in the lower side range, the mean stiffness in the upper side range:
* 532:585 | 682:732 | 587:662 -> 7.2 N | 31.5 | 20.3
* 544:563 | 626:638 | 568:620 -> 6.7 N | 32.6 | 24.5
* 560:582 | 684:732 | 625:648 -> 1.8 N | 32.2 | 20.1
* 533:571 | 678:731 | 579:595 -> 4.6 N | 32.9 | 20.5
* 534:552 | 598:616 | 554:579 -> -4.0 N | 31.4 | 24.1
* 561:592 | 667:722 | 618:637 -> 0.2 N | 28.5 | 21.4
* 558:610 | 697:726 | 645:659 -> -1.2 N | 26.8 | 19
